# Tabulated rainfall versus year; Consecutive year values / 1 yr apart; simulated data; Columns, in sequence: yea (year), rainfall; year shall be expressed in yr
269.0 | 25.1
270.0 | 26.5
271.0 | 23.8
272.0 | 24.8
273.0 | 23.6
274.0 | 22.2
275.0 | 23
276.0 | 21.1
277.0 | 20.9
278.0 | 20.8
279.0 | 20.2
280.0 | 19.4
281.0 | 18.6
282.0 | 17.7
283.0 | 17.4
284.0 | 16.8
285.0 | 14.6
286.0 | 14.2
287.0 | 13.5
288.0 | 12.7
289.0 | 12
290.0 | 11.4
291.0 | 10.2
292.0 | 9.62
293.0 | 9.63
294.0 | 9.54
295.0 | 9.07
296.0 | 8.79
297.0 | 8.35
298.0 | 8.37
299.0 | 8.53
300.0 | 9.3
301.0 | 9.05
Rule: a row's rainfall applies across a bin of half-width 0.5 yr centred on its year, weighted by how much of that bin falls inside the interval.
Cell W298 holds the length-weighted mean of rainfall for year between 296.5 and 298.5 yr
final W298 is 8.36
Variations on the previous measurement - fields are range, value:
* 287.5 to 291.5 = 11.6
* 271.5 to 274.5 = 23.5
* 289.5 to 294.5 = 10.1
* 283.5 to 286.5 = 15.2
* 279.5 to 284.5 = 18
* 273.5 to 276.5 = 22.1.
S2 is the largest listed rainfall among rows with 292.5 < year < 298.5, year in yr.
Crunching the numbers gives 9.63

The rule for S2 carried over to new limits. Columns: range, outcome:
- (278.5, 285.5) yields 20.2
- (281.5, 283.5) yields 17.7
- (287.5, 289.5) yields 12.7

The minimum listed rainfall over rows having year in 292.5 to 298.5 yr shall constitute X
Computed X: 8.35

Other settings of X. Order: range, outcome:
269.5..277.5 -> 20.9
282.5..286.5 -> 14.2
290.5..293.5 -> 9.62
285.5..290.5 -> 11.4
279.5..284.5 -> 16.8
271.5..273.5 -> 23.6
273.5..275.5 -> 22.2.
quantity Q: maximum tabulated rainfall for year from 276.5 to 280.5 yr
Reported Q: 20.9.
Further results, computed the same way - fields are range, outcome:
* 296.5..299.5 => 8.53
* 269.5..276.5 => 26.5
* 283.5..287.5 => 16.8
